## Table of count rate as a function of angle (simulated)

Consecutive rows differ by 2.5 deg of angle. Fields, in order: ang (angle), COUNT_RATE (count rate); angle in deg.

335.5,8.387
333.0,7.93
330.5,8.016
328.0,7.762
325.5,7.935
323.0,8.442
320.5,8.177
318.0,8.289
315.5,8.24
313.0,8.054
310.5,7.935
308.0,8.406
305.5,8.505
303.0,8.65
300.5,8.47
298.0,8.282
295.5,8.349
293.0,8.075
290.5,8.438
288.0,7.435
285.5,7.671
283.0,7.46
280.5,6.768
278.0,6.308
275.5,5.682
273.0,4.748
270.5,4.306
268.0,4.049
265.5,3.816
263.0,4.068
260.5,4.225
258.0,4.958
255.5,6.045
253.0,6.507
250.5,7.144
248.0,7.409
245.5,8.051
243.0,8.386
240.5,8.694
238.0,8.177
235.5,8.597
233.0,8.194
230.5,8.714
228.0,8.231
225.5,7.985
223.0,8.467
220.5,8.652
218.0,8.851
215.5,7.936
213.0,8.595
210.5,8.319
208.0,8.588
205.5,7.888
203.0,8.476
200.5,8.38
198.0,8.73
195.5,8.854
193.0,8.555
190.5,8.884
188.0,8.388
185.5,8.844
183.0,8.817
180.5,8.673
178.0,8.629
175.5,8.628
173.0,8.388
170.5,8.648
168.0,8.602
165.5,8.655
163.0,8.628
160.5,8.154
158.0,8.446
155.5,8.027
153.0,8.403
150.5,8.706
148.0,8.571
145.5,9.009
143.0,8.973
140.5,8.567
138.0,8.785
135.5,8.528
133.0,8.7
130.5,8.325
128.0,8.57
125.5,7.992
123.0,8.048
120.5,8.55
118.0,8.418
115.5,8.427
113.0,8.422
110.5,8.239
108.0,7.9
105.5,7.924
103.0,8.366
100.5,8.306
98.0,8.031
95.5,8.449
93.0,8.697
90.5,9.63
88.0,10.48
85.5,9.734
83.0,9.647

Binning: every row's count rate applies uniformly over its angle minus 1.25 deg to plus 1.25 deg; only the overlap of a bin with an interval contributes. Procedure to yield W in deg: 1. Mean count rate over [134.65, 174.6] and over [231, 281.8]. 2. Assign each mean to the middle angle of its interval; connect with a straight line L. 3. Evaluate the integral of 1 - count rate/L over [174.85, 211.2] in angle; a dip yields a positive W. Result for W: -4.0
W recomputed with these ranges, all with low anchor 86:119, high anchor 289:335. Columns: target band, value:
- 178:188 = -0.31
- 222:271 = 8.87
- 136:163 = -0.19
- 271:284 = 3.48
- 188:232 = -0.39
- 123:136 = 0.24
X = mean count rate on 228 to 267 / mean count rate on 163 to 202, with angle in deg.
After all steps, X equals 0.8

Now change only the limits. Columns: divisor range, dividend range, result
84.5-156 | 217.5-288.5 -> 0.80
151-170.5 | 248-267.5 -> 0.63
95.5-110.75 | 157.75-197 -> 1.06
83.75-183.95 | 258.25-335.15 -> 0.83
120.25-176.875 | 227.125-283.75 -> 0.77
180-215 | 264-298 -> 0.75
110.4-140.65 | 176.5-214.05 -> 1.02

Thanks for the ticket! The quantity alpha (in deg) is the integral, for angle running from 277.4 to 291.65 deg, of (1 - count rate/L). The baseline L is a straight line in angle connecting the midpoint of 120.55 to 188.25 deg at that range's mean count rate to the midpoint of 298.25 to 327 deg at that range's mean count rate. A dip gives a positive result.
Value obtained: 1.6 deg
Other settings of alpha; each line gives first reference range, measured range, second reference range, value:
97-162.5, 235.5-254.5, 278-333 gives 0.8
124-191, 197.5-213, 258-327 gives -0.7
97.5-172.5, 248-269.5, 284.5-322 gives 7.9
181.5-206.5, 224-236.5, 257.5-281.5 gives -2.8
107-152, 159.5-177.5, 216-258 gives -0.6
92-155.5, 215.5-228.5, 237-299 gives -2.2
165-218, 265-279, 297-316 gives 5.9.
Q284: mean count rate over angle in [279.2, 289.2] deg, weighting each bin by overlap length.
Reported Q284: 7.33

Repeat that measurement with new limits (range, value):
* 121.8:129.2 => 8.2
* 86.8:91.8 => 10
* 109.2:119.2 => 8.37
